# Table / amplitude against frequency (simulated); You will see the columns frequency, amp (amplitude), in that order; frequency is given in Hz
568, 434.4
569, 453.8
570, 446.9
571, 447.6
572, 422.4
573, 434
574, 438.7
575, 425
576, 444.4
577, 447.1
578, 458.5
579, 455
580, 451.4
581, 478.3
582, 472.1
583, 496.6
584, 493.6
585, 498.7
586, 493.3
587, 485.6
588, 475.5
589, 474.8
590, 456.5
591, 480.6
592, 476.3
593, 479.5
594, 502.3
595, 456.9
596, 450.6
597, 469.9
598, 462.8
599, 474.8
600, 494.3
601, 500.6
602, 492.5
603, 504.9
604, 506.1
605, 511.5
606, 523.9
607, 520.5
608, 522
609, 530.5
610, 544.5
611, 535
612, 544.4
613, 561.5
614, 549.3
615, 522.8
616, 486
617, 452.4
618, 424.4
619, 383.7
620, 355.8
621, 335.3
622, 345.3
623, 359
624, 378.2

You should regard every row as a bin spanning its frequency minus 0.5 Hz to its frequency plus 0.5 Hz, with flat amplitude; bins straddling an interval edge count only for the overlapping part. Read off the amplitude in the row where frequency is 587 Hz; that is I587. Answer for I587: 485.6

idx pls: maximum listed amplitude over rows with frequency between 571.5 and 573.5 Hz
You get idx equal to 434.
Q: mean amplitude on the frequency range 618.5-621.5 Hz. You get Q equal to 358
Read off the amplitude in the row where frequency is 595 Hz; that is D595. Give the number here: 456.9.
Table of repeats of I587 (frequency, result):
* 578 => 458.5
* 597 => 469.9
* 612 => 544.4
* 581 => 478.3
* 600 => 494.3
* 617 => 452.4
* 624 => 378.2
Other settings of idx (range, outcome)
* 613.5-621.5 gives 549.3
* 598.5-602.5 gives 500.6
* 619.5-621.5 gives 355.8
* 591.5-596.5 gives 502.3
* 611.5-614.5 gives 561.5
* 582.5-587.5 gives 498.7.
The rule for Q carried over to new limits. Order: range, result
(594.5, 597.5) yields 459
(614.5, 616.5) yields 504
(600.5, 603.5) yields 499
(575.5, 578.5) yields 450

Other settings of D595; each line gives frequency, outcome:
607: 520.5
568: 434.4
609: 530.5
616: 486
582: 472.1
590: 456.5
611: 535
